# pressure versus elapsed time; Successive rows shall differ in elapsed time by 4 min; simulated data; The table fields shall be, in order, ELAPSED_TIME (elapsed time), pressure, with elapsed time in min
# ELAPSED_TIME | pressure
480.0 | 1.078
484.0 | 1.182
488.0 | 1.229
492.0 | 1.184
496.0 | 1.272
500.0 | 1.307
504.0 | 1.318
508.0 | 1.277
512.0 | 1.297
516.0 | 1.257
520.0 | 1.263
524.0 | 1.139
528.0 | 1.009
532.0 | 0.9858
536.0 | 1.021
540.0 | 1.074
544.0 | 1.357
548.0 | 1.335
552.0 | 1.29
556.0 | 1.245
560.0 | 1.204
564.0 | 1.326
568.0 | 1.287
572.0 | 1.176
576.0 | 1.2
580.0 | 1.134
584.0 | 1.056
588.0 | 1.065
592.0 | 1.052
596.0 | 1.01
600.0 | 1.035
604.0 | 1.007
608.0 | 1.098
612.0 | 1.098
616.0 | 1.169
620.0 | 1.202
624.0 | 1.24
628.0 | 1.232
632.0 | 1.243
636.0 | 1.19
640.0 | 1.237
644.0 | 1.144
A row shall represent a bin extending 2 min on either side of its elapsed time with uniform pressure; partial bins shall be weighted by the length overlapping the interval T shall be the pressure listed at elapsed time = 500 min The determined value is 1.307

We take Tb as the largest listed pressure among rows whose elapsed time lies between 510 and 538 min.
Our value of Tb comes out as 1.297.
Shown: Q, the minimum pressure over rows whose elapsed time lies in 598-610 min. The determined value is 1.007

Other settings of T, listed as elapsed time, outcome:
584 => 1.056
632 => 1.243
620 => 1.202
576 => 1.2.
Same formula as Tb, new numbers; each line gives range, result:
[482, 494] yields 1.229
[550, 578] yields 1.326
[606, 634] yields 1.243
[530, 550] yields 1.357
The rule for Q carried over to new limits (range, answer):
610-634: 1.098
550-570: 1.204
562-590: 1.056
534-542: 1.021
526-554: 0.9858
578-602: 1.01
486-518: 1.184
